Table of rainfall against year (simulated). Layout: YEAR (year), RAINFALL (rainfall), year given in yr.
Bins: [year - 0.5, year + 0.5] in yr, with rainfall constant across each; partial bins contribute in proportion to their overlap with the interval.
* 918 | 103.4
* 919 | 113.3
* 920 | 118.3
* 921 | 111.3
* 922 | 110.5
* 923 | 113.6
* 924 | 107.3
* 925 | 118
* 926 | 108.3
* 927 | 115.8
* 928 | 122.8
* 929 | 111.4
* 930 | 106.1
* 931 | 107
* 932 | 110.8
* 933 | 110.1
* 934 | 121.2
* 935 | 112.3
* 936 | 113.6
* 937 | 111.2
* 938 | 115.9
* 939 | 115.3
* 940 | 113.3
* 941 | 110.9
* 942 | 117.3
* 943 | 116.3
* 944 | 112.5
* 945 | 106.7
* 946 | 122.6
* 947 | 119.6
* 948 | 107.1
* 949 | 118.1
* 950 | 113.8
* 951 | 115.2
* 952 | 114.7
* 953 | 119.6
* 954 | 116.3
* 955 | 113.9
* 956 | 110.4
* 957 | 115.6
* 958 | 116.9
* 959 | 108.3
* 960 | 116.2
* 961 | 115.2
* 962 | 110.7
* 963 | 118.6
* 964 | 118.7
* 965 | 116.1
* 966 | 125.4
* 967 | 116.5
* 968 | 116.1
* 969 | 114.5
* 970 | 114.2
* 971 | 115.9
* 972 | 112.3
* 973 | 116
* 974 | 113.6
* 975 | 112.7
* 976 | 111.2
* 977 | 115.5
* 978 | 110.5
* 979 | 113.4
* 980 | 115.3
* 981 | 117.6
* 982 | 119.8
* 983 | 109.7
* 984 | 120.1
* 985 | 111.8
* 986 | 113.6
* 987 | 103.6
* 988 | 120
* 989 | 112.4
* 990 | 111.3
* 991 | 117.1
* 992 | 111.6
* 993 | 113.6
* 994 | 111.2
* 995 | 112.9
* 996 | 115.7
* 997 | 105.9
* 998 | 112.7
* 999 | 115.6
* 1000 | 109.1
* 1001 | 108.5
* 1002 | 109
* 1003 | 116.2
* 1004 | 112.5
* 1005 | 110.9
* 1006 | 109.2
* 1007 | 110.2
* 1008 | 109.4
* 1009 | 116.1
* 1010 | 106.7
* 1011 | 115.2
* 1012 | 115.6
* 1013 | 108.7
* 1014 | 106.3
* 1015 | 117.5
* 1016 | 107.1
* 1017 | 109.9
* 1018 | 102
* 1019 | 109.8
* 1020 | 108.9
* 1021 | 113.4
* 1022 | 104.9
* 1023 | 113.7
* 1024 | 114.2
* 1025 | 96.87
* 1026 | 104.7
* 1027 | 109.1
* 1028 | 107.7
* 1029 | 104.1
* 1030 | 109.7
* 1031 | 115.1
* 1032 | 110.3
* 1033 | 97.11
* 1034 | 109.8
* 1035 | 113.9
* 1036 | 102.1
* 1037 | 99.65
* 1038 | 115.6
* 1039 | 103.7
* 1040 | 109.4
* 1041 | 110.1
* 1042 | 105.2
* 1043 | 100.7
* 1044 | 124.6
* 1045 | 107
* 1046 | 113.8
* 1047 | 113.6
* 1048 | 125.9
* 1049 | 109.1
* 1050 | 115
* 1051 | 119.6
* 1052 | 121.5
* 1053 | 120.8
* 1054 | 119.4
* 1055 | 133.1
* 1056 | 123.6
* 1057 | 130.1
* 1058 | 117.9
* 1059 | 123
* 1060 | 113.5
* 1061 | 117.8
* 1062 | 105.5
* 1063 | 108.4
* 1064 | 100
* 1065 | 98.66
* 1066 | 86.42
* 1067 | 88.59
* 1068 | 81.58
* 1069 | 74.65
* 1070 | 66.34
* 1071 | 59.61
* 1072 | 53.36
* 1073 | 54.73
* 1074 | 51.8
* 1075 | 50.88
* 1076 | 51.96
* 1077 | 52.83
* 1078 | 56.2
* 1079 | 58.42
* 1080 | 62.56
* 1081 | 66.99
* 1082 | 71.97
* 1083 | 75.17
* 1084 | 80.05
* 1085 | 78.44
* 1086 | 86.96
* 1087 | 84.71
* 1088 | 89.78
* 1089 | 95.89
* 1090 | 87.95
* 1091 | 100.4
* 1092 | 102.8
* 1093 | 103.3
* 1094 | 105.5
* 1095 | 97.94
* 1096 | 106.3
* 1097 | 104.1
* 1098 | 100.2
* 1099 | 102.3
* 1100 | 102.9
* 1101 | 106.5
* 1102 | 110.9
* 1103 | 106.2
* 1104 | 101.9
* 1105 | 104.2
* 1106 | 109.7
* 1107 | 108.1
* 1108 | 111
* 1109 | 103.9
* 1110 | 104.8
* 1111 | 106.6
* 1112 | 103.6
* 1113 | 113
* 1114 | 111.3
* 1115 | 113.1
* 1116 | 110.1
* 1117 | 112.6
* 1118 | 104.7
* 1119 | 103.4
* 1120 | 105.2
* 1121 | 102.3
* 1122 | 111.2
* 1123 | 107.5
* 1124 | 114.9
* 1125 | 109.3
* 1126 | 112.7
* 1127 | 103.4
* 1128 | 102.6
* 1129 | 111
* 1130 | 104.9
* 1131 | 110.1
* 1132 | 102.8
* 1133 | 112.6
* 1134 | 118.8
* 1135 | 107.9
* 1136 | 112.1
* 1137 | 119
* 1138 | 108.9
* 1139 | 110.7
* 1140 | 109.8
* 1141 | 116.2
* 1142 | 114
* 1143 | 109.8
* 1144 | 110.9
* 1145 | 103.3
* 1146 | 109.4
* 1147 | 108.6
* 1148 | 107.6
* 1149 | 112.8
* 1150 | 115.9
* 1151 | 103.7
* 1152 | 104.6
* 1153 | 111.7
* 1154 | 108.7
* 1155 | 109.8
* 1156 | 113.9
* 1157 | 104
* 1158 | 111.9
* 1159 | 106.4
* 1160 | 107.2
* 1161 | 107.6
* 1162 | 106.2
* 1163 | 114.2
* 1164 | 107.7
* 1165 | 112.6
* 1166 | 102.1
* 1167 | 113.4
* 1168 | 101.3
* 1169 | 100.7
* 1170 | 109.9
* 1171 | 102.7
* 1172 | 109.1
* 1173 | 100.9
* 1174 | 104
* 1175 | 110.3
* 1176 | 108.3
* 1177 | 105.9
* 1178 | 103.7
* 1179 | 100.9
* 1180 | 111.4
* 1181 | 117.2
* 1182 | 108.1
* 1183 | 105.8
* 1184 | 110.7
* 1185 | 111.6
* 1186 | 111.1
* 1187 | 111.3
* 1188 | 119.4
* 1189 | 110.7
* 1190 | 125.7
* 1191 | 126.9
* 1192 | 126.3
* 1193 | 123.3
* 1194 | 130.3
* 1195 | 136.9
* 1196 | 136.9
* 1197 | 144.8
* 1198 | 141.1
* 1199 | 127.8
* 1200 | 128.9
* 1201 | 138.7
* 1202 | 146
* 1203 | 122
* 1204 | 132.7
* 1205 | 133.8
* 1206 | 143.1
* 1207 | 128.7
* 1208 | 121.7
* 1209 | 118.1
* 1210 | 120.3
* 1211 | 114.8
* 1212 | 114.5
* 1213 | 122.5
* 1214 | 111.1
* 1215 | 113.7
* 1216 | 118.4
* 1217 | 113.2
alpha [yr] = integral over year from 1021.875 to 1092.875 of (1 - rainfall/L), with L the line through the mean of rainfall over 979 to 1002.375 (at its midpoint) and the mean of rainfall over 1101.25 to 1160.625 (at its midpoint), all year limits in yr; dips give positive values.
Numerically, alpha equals 9.0 yr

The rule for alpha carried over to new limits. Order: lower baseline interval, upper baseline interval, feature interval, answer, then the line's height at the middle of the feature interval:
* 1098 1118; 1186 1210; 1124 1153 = 1.2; 115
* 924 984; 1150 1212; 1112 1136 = 1.4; 116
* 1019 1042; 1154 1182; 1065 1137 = 8.9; 108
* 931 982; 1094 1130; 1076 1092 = 4.7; 108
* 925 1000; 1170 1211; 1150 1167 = 1.5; 119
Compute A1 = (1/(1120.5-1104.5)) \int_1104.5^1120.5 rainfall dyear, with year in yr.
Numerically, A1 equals 108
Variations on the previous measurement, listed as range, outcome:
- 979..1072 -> 109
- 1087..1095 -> 97.1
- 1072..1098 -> 79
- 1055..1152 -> 99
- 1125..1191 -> 109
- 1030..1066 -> 113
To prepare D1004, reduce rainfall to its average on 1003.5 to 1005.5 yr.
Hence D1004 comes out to 112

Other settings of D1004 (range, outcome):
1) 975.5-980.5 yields 113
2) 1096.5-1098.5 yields 102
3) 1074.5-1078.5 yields 53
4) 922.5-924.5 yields 110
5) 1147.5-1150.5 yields 112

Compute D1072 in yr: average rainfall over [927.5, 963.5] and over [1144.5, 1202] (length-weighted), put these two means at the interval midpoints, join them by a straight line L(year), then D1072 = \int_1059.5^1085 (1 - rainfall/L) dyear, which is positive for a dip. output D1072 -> 8.6 yr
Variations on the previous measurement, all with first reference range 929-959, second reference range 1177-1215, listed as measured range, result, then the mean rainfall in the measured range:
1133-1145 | 0.82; 112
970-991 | 0.21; 114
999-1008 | 0.38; 111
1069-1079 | 5.23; 56.4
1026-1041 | 1.18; 108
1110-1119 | 0.81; 109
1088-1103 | 2.18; 102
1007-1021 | 0.70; 110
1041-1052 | 0.34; 114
